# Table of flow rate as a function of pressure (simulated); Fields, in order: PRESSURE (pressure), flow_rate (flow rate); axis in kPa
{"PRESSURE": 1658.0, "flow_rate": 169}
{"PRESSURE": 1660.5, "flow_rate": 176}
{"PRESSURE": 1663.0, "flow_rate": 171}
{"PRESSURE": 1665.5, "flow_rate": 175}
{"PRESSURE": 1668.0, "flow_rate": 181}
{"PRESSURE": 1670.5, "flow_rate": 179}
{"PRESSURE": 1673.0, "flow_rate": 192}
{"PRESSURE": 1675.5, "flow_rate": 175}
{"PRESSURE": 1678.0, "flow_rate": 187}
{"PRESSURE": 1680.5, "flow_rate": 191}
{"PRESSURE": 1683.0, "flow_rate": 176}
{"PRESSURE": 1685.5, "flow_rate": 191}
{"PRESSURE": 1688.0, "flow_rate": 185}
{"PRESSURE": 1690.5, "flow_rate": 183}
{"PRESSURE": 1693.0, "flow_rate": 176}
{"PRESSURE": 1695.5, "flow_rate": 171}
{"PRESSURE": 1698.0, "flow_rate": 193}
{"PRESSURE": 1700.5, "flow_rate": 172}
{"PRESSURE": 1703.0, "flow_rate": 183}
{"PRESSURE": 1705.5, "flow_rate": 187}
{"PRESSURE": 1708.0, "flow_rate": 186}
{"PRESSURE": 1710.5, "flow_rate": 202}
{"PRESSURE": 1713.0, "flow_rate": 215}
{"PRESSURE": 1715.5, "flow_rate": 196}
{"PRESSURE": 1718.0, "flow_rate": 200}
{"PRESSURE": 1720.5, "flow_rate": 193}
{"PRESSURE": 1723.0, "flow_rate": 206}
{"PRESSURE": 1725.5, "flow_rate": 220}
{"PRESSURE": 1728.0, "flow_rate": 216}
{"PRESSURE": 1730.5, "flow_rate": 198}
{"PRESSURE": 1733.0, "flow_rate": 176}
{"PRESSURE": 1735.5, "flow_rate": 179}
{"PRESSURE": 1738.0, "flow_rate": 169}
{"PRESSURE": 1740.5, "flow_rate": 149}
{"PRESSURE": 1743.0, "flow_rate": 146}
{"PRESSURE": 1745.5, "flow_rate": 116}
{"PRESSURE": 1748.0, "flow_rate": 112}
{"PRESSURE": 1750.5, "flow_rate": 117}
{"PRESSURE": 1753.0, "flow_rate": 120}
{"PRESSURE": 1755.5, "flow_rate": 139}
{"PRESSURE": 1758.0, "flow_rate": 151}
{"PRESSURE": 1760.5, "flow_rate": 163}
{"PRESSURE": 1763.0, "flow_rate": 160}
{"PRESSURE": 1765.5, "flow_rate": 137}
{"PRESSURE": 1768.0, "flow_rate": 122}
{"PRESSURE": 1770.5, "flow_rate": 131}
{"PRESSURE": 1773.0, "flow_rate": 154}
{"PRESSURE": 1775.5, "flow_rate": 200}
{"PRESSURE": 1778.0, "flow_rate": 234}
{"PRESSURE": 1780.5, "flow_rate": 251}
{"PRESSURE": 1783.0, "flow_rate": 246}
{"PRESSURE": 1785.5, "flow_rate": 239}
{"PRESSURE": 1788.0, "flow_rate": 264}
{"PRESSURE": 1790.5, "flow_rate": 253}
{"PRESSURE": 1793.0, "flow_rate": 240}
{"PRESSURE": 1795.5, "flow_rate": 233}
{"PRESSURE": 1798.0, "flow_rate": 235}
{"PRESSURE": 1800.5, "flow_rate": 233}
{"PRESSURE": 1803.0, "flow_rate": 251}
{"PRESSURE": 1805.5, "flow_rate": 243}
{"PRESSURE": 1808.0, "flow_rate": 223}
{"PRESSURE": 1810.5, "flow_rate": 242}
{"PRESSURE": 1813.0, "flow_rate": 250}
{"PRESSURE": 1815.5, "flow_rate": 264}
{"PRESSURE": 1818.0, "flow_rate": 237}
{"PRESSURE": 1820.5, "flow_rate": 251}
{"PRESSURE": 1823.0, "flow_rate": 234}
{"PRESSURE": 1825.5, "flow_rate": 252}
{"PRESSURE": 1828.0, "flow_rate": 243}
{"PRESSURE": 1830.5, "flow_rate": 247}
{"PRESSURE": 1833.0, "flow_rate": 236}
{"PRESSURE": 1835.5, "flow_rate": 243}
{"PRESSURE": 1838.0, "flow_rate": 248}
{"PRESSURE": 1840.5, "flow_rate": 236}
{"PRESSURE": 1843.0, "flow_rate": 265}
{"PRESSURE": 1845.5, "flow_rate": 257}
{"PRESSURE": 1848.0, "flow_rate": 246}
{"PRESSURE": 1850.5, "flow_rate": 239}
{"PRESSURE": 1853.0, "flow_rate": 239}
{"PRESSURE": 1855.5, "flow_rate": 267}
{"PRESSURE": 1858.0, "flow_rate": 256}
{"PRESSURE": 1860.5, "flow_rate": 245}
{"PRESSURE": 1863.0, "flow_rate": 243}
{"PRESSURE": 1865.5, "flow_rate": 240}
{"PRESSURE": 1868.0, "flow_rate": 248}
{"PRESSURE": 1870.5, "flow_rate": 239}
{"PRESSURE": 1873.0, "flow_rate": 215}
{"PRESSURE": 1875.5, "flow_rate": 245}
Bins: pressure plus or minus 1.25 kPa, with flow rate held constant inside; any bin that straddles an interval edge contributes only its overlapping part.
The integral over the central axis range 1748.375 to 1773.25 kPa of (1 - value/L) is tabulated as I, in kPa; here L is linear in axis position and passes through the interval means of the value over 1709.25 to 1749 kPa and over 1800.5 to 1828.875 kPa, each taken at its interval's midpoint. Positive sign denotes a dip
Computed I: 8.1 kPa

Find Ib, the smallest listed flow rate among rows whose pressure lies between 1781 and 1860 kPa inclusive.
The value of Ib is 223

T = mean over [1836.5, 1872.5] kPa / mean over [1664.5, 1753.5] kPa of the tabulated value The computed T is 1.4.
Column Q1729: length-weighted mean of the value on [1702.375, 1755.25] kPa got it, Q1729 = 175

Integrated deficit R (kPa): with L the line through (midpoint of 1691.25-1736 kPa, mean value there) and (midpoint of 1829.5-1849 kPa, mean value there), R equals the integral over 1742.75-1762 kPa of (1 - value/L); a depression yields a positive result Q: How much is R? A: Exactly 7.1 kPa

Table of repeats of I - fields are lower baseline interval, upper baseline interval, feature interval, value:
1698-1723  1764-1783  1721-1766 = 6.3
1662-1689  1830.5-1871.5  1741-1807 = 9.7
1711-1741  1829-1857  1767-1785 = 2.0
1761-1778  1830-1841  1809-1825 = -2.1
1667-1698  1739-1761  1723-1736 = -4.4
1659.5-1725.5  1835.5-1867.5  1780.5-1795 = -1.6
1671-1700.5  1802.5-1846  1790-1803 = -0.4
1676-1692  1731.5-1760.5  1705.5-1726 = -4.6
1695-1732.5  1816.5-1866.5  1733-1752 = 5.9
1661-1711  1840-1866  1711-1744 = 1.4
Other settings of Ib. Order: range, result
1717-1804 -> 112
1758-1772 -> 122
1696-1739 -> 169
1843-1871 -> 239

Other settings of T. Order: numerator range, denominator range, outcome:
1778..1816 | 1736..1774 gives 1.74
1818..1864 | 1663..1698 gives 1.36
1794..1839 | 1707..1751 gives 1.36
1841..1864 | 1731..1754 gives 1.73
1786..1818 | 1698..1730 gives 1.23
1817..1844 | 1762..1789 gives 1.26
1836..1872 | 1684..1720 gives 1.31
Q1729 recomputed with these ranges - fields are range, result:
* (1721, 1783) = 167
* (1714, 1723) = 198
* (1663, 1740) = 188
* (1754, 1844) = 220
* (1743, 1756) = 122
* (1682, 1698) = 181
